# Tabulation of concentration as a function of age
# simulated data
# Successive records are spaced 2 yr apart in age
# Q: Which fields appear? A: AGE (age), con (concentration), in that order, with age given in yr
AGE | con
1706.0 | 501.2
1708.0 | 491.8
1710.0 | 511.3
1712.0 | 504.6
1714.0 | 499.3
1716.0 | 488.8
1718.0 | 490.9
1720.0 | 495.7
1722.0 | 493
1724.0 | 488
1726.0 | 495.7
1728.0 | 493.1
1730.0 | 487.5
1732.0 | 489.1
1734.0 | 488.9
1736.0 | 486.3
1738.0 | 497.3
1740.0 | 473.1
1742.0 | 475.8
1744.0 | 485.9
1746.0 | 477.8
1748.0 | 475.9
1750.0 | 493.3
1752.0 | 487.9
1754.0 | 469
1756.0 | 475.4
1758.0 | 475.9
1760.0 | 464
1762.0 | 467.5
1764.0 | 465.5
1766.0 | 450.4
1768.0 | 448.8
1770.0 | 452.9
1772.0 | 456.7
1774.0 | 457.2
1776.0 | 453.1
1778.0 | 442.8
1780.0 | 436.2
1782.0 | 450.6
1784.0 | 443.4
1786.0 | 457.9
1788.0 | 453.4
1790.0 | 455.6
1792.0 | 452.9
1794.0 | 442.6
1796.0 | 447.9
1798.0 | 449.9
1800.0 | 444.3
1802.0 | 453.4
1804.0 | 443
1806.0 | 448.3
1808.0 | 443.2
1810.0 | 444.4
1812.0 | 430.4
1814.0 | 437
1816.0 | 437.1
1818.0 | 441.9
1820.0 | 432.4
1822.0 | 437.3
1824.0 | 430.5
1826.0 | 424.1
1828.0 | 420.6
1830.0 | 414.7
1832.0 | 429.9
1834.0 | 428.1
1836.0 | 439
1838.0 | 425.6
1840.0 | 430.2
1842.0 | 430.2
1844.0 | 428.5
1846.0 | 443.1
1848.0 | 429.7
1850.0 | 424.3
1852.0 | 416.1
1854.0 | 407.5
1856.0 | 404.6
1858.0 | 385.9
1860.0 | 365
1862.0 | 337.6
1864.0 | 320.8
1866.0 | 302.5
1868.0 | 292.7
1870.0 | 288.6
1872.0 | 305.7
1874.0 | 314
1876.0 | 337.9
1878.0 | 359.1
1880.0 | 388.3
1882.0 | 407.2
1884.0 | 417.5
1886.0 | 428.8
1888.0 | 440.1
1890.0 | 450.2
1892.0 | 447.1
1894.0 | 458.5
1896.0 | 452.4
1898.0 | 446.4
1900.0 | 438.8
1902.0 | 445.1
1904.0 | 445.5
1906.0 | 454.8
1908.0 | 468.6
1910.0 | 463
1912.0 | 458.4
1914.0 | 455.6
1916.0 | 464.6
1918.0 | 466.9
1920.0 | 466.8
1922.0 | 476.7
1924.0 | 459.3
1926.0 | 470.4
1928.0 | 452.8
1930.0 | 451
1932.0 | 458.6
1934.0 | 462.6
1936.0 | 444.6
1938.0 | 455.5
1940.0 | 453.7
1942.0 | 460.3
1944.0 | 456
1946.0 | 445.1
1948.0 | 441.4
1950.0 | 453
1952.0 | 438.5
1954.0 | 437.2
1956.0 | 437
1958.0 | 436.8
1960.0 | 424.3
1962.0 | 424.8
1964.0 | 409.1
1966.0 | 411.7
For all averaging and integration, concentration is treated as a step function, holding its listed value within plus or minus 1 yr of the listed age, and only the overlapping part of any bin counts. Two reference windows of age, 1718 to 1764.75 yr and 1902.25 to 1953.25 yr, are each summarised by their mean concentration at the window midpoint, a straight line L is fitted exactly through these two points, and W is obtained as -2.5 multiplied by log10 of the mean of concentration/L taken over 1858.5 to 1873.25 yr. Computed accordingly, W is 0.41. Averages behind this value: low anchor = 483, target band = 318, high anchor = 457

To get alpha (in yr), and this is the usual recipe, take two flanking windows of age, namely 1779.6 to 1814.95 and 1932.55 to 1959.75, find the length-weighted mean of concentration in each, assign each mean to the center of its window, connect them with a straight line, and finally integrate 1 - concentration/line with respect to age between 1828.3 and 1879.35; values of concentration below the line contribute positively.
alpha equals 7.3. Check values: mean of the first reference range 447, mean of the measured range 383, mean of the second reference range 447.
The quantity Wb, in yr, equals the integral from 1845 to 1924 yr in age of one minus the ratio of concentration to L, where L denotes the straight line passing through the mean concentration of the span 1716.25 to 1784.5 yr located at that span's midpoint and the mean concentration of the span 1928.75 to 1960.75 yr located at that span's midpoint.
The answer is 7.8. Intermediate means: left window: 473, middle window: 410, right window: 447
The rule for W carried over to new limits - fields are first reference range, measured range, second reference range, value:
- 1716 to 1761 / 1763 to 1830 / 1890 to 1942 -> 0.07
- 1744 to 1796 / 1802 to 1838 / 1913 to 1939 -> 0.06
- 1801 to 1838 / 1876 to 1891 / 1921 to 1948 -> 0.10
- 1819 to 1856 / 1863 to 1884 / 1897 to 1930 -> 0.30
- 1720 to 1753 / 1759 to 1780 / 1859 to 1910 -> 0.03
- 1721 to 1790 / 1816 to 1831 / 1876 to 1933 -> 0.07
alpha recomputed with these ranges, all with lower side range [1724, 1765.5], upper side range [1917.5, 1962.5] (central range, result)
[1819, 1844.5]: 2.1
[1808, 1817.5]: 0.7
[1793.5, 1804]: 0.6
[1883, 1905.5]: 0.7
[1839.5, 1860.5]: 2.2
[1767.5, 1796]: 1.5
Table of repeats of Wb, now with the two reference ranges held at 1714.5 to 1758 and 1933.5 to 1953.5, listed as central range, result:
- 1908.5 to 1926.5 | -0.38 yr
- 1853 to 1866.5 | 2.97 yr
